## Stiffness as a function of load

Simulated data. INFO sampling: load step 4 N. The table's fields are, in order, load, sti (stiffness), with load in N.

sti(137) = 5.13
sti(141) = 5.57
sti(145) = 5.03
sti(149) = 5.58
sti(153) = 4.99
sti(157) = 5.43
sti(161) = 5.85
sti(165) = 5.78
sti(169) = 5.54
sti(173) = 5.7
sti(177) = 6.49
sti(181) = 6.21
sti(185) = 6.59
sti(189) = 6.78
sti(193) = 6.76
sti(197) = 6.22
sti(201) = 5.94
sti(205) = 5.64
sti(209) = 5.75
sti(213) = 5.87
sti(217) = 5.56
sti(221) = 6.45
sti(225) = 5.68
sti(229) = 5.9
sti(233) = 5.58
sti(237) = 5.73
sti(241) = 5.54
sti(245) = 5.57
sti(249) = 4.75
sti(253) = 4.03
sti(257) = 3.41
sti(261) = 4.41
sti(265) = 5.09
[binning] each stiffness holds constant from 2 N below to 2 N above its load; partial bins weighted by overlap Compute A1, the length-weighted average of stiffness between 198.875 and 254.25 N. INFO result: 5.59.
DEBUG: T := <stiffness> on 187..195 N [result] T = 6.77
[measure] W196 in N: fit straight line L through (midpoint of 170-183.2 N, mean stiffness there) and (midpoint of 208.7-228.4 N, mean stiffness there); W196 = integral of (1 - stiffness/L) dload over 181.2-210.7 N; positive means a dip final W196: -1.2 N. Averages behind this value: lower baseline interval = 6.1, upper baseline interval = 5.87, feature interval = 6.24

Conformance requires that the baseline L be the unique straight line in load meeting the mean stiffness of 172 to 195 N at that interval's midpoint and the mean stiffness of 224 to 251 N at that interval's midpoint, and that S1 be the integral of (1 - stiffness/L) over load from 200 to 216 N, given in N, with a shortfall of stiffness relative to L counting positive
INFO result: 0.7 N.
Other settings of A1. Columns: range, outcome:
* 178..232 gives 6.1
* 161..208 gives 6.13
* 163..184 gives 5.97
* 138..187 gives 5.72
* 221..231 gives 5.92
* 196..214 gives 5.87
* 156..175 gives 5.67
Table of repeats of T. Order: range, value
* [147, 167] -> 5.53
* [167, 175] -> 5.62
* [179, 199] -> 6.51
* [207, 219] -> 5.73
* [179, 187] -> 6.4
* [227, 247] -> 5.66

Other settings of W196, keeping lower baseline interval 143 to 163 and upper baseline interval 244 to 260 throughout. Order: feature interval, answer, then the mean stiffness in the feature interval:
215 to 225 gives -2.66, 5.94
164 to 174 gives -0.86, 5.66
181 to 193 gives -3.79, 6.62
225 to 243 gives -4.49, 5.69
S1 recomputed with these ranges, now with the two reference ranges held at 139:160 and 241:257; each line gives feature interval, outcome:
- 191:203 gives -3.0 N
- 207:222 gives -2.9 N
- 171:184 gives -2.5 N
